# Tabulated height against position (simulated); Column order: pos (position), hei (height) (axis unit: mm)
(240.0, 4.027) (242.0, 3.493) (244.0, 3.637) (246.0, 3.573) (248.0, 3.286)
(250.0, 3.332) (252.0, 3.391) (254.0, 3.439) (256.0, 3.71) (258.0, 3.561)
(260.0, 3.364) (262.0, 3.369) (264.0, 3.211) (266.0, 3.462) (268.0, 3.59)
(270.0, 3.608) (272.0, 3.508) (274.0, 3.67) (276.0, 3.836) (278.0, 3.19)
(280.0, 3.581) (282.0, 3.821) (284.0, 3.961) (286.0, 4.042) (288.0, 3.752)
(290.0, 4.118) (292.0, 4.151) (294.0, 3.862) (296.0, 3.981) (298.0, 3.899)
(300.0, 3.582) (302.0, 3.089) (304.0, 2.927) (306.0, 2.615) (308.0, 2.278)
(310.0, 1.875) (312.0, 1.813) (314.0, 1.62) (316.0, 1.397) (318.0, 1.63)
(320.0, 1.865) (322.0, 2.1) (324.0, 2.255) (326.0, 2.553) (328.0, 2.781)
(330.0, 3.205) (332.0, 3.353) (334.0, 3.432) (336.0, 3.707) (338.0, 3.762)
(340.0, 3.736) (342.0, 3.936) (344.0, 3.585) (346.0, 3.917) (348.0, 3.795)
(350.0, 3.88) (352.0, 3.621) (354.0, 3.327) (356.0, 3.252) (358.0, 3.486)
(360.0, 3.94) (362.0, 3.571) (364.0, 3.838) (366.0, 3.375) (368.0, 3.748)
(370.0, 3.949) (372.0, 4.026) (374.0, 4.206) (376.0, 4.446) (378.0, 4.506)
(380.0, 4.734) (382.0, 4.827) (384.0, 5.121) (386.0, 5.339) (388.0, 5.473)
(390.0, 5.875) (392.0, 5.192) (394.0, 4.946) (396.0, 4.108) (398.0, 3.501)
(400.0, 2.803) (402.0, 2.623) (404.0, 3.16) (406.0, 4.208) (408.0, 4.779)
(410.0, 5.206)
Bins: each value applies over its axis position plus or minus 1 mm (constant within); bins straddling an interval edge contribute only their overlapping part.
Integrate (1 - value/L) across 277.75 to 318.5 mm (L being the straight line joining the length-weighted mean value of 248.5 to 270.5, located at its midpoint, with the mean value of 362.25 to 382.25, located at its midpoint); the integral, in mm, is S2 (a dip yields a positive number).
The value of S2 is 6.0 mm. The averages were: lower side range 3.45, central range 3.12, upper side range 4.12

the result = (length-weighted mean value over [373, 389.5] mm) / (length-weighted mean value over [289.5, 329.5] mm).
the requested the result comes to 1.8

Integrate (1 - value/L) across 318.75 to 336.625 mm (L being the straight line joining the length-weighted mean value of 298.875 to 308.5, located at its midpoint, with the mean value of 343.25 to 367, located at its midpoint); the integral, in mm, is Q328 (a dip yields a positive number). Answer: 2.8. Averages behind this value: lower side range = 2.94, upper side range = 3.63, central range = 2.77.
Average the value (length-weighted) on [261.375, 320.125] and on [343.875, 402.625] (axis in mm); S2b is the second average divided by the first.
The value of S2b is 1.29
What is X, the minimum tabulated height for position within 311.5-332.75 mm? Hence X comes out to 1.397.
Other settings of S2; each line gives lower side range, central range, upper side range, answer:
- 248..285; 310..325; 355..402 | 7.9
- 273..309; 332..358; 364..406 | 2.2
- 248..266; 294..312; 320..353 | 1.9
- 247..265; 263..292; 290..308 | -2.0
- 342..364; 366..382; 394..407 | -2.7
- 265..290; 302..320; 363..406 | 8.4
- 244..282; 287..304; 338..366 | -0.9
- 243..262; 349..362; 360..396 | 2.2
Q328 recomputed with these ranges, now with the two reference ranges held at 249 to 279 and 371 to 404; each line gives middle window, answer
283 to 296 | -1.06 mm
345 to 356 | 1.29 mm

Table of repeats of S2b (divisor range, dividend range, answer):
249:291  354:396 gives 1.21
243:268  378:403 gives 1.32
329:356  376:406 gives 1.23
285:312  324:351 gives 1.04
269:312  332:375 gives 1.07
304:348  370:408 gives 1.59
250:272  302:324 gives 0.60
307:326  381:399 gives 2.59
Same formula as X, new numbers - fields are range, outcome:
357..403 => 2.623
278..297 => 3.19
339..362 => 3.252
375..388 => 4.446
